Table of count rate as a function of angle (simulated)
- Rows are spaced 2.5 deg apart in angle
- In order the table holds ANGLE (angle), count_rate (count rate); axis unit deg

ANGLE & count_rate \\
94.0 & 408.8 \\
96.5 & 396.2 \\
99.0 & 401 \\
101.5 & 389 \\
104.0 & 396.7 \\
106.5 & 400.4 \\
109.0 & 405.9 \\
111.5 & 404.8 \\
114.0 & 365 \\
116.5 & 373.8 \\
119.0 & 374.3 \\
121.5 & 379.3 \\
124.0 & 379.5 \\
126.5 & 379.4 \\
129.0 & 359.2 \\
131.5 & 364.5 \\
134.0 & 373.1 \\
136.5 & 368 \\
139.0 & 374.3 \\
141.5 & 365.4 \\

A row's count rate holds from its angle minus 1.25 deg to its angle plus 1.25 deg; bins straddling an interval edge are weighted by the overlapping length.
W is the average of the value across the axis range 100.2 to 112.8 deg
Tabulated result 399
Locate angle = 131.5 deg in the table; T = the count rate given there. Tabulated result 364.5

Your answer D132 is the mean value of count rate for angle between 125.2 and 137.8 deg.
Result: 369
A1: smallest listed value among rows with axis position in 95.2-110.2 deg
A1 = 389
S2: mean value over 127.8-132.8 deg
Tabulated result 362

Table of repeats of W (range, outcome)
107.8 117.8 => 387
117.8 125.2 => 378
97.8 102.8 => 395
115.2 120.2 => 374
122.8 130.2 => 373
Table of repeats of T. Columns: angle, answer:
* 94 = 408.8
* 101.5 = 389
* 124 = 379.5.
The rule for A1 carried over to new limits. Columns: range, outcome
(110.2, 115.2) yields 365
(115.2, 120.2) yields 373.8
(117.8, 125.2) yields 374.3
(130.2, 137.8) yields 364.5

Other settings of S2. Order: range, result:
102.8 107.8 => 399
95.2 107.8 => 397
